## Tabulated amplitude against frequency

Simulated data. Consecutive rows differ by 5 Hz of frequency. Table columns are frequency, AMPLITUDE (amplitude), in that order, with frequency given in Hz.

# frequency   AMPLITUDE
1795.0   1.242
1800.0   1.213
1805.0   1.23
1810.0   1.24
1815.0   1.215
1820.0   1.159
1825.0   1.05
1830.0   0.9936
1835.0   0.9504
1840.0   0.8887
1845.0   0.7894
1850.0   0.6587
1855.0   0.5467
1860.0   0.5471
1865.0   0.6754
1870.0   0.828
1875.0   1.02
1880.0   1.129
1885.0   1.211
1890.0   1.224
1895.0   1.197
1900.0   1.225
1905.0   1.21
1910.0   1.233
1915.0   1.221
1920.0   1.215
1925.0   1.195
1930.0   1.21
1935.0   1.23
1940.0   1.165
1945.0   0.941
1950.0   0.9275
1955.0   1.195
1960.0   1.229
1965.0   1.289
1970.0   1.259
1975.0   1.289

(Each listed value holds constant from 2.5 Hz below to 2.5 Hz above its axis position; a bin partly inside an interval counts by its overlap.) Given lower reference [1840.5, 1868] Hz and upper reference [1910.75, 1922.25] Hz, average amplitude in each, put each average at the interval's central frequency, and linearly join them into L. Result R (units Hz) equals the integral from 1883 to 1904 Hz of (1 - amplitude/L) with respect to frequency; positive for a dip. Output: -4.2 Hz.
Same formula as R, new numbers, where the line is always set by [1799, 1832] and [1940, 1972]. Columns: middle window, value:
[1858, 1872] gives 5.7 Hz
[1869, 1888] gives 1.3 Hz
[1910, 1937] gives -1.7 Hz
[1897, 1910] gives -0.8 Hz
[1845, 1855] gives 4.2 Hz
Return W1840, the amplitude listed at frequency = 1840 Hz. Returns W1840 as 0.8887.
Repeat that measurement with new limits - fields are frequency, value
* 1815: 1.215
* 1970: 1.259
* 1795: 1.242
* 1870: 0.828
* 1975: 1.289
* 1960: 1.229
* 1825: 1.05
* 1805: 1.23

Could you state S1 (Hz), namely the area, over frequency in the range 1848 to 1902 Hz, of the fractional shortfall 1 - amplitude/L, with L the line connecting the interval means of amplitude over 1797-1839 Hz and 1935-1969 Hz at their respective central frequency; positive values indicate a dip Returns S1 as 9.4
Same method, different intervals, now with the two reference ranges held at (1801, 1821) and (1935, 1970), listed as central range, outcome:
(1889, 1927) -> -1.6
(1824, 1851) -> 7.0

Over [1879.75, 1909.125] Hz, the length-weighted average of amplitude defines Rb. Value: 1.21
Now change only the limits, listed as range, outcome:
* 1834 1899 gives 0.904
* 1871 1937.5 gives 1.19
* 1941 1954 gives 0.991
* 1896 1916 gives 1.22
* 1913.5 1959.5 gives 1.15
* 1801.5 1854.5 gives 1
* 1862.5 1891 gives 1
